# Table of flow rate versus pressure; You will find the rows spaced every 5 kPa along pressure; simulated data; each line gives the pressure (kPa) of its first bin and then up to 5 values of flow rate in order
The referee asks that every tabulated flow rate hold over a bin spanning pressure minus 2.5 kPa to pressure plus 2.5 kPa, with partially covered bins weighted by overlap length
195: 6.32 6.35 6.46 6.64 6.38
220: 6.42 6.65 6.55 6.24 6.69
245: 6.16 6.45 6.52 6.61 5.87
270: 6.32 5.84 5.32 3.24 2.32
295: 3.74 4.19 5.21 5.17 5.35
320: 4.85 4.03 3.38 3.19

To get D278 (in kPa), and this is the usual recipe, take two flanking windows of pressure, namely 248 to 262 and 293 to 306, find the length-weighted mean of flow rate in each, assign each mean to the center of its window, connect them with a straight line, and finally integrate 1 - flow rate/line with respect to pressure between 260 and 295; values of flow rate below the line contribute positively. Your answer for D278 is 4.0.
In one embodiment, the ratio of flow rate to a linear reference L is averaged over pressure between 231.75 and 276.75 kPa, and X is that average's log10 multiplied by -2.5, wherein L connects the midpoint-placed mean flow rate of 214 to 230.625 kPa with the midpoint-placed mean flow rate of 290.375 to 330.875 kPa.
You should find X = -0.10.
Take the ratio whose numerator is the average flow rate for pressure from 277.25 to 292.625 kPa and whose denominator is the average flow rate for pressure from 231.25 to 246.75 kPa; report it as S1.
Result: 0.57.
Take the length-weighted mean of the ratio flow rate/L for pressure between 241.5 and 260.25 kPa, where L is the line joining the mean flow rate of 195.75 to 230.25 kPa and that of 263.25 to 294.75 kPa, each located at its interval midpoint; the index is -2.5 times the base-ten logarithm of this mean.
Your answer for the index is -0.18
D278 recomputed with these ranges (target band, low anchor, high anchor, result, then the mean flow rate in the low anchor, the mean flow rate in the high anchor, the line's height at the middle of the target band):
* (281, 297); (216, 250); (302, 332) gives 6.03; 6.45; 4.68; 5.27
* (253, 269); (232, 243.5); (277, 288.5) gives -3.23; 6.44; 4.18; 5.27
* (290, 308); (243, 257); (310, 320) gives 4.42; 6.38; 5.18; 5.48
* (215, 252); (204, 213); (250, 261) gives 0.55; 6.56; 6.53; 6.54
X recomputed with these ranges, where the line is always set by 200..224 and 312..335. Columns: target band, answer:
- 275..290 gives 0.211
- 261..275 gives -0.138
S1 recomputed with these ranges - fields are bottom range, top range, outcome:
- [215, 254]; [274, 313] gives 0.67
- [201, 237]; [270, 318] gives 0.71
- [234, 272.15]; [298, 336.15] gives 0.70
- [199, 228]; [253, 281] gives 0.94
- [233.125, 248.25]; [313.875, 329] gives 0.71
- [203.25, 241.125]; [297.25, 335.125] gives 0.69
